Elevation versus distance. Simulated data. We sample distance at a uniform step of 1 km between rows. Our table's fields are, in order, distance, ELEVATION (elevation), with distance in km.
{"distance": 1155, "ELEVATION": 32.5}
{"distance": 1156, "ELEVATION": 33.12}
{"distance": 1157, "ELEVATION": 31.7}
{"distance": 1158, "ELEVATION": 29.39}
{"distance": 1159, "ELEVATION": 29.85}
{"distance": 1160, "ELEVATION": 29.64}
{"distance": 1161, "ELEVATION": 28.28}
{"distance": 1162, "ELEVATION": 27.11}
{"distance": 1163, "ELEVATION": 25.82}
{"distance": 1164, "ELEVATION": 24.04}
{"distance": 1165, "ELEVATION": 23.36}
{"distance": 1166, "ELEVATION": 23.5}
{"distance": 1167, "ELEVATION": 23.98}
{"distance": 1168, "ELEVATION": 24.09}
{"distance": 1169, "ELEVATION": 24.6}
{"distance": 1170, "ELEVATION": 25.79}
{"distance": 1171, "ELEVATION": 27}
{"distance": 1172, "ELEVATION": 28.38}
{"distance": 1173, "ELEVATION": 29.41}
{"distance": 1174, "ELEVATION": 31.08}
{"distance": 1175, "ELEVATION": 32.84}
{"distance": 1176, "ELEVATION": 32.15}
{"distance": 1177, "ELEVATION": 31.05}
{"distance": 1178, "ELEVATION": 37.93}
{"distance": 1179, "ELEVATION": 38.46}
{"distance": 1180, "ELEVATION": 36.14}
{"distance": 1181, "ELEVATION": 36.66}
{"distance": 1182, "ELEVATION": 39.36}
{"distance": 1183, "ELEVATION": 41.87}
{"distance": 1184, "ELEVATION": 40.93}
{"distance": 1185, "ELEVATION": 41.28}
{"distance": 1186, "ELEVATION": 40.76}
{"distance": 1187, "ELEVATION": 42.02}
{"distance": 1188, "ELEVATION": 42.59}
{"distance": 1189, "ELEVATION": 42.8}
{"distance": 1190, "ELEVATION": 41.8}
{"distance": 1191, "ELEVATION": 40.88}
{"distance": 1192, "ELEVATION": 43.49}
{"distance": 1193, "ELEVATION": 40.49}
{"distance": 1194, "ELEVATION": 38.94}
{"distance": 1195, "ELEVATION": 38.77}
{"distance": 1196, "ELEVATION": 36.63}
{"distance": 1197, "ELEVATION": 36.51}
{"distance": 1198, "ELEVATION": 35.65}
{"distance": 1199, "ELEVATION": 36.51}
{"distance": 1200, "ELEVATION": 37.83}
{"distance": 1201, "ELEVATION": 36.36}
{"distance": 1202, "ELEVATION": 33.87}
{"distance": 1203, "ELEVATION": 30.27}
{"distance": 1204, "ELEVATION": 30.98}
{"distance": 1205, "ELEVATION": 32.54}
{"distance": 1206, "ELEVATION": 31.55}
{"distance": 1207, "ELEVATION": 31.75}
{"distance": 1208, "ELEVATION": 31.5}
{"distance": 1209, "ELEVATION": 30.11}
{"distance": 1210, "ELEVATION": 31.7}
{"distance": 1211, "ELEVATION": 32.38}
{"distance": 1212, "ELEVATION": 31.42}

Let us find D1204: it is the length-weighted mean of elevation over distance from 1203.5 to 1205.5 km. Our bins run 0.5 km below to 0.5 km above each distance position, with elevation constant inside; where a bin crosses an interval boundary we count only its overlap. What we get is 31.8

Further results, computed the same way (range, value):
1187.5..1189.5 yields 42.7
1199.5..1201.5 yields 37.1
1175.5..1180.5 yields 35.1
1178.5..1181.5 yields 37.1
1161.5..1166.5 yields 24.8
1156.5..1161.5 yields 29.8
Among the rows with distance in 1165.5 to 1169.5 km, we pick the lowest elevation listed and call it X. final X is 23.5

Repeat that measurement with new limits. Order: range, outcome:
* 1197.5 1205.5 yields 30.27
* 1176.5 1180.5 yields 31.05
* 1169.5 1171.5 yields 25.79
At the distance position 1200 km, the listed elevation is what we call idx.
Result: 37.83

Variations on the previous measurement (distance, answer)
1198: 35.65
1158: 29.39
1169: 24.6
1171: 27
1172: 28.38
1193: 40.49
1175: 32.84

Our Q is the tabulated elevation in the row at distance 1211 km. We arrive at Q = 32.38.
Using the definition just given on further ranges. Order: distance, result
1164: 24.04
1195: 38.77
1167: 23.98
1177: 31.05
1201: 36.36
